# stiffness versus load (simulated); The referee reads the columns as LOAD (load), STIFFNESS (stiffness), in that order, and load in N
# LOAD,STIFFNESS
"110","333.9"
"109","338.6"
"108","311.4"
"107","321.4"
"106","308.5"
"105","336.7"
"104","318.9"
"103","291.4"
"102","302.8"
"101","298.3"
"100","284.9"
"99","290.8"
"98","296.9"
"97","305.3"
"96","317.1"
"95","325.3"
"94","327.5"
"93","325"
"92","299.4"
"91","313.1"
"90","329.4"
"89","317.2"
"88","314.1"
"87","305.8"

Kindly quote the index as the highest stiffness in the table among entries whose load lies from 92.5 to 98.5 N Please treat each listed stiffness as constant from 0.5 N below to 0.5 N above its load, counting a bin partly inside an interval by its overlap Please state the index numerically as 327.5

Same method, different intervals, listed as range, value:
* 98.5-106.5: 336.7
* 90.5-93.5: 325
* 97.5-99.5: 296.9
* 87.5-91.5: 329.4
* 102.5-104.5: 318.9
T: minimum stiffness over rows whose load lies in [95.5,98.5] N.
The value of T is 296.9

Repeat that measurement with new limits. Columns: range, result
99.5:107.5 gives 284.9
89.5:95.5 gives 299.4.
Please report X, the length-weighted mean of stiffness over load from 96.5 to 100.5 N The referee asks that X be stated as 294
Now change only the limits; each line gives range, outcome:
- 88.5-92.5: 315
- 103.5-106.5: 321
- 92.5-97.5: 320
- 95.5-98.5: 306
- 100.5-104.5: 303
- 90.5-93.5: 312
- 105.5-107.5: 315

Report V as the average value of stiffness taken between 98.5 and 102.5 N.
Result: 294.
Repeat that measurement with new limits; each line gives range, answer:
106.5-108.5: 316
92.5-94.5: 326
